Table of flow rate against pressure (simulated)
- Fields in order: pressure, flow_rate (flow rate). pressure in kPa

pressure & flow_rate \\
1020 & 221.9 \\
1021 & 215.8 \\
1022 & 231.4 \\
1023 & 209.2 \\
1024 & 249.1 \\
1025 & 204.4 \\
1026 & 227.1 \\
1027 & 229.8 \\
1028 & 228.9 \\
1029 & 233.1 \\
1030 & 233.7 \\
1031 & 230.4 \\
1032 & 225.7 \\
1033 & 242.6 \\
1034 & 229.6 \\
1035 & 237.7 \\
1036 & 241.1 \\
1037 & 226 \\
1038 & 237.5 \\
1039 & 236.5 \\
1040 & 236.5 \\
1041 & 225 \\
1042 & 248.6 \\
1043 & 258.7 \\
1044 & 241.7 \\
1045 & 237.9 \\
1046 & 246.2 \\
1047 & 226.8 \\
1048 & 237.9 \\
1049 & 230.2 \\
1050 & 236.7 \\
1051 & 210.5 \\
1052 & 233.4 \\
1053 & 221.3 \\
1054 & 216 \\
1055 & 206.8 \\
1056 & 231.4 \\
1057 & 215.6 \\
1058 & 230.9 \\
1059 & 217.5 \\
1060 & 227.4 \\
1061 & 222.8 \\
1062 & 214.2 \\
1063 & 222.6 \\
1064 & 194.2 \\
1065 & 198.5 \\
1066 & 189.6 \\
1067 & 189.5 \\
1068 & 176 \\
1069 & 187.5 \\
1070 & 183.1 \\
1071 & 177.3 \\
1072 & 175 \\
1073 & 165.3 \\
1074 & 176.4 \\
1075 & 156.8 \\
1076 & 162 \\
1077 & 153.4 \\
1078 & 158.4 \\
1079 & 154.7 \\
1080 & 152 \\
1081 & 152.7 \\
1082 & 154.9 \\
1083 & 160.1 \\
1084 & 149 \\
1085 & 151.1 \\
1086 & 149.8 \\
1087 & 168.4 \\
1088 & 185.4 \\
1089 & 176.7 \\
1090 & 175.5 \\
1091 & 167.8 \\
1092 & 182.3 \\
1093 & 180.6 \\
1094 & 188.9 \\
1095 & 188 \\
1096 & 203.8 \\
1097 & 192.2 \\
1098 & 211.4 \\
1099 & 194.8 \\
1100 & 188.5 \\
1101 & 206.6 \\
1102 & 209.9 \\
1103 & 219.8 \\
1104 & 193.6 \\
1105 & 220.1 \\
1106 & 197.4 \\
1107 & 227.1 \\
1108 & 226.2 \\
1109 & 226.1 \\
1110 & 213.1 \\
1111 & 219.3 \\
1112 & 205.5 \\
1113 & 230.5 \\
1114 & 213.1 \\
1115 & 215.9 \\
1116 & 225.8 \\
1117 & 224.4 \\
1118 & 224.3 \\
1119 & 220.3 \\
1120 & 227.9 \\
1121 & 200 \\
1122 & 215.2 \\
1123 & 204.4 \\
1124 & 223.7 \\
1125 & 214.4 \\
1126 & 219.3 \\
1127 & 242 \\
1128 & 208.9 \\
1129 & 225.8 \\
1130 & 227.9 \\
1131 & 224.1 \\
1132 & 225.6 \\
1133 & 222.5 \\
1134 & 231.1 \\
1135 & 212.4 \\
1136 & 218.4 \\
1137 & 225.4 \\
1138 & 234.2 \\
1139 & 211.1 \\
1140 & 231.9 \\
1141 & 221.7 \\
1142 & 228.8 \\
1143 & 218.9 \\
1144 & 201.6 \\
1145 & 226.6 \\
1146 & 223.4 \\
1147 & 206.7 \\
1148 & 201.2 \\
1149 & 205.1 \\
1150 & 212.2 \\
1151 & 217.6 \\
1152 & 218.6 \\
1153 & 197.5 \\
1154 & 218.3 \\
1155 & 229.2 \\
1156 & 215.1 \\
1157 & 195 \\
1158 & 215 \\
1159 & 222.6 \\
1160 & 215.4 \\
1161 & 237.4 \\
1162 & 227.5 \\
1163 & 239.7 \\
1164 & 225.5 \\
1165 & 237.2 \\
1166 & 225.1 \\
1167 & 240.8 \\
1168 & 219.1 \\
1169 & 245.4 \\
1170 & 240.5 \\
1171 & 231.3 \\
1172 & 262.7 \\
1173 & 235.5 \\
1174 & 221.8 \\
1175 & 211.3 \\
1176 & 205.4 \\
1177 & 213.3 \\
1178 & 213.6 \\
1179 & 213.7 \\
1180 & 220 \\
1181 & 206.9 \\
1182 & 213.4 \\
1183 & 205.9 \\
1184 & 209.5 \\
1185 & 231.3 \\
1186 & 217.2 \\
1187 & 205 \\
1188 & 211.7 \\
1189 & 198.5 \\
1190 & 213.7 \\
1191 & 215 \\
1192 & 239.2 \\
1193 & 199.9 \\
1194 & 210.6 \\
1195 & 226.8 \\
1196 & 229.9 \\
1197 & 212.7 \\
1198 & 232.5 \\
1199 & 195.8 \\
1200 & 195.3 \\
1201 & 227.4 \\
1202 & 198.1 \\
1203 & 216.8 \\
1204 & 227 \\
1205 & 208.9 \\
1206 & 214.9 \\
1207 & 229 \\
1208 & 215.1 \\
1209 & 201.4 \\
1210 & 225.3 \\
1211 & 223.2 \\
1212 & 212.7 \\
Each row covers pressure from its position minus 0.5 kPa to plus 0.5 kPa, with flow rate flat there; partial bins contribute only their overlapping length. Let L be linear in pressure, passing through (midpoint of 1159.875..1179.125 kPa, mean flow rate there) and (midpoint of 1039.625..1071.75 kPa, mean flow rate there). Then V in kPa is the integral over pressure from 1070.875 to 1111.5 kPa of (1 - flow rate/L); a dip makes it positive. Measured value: 7.0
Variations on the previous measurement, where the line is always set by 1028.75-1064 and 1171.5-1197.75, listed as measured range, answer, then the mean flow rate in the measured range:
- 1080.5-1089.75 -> 2.7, 161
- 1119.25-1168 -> 0.2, 220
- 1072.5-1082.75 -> 3.1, 159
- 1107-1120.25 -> 0.2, 221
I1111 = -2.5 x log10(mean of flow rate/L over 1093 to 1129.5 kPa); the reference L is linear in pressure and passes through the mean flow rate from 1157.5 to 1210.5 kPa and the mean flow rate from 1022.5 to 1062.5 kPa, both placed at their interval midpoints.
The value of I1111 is 0.06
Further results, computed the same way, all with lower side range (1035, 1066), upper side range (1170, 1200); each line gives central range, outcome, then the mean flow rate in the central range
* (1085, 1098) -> 0.24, 180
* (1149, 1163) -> 0.01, 217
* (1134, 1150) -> 0.01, 218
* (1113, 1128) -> 0.01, 219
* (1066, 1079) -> 0.30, 172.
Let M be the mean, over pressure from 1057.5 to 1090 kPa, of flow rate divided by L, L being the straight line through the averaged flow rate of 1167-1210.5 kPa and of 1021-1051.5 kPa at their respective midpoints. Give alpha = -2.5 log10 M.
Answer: 0.27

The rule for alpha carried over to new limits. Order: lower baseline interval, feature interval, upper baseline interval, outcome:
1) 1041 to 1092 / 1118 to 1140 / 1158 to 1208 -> -0.06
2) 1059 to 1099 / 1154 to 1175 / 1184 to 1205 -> -0.11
